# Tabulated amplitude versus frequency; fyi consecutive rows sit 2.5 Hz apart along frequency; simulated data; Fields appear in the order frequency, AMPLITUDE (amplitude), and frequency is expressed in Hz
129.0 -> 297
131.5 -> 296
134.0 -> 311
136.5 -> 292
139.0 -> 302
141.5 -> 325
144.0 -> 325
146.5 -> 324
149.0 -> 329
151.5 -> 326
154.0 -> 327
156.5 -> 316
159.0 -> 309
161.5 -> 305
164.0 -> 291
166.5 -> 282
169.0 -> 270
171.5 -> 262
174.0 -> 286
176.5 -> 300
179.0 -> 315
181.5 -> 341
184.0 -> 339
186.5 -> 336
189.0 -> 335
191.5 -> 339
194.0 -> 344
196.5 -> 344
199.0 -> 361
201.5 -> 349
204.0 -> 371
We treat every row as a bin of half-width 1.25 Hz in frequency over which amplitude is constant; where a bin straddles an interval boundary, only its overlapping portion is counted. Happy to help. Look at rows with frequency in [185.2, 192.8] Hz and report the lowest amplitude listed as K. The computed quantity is 335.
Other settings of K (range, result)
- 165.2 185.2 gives 262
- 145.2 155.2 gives 324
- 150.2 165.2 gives 291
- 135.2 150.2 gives 292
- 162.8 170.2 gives 270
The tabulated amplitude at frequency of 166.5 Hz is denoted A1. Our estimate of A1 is 282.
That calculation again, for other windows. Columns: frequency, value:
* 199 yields 361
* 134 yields 311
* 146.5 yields 324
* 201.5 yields 349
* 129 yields 297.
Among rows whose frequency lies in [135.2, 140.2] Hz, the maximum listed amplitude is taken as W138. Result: 302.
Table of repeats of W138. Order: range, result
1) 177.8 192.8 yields 341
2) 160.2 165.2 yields 305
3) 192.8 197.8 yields 344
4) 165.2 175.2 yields 286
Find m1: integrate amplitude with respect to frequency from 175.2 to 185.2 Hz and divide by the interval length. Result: 323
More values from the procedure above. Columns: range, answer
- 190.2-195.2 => 341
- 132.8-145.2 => 311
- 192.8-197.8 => 344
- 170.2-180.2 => 291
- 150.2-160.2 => 320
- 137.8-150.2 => 321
